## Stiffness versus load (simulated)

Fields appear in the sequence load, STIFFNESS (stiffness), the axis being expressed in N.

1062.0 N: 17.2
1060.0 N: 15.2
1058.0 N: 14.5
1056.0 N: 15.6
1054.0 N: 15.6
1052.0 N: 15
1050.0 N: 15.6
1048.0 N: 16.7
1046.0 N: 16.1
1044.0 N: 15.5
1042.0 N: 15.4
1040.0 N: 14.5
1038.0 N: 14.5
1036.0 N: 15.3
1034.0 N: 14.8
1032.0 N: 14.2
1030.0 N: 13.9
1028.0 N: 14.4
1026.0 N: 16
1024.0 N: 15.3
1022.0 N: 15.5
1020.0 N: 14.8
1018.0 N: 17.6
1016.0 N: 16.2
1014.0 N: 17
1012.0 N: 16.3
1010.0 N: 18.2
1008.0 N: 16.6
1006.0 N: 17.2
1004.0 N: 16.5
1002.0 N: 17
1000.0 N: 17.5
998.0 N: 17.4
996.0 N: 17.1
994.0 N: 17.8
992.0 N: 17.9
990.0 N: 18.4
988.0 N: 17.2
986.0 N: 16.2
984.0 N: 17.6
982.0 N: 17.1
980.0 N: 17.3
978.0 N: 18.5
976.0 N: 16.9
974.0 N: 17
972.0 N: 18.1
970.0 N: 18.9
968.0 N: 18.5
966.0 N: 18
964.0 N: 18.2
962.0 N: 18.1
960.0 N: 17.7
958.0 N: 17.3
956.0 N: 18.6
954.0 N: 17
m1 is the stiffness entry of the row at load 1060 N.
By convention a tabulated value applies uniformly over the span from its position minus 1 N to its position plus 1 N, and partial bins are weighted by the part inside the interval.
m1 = 15.2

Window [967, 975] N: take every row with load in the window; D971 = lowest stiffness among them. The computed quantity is 17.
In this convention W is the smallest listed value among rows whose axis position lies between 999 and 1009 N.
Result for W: 16.5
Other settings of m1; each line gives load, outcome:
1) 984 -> 17.6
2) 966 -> 18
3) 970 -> 18.9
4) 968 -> 18.5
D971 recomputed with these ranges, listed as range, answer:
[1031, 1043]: 14.2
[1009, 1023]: 14.8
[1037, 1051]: 14.5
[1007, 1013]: 16.3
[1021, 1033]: 13.9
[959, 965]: 17.7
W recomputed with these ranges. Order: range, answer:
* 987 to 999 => 17.1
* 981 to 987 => 16.2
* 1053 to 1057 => 15.6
